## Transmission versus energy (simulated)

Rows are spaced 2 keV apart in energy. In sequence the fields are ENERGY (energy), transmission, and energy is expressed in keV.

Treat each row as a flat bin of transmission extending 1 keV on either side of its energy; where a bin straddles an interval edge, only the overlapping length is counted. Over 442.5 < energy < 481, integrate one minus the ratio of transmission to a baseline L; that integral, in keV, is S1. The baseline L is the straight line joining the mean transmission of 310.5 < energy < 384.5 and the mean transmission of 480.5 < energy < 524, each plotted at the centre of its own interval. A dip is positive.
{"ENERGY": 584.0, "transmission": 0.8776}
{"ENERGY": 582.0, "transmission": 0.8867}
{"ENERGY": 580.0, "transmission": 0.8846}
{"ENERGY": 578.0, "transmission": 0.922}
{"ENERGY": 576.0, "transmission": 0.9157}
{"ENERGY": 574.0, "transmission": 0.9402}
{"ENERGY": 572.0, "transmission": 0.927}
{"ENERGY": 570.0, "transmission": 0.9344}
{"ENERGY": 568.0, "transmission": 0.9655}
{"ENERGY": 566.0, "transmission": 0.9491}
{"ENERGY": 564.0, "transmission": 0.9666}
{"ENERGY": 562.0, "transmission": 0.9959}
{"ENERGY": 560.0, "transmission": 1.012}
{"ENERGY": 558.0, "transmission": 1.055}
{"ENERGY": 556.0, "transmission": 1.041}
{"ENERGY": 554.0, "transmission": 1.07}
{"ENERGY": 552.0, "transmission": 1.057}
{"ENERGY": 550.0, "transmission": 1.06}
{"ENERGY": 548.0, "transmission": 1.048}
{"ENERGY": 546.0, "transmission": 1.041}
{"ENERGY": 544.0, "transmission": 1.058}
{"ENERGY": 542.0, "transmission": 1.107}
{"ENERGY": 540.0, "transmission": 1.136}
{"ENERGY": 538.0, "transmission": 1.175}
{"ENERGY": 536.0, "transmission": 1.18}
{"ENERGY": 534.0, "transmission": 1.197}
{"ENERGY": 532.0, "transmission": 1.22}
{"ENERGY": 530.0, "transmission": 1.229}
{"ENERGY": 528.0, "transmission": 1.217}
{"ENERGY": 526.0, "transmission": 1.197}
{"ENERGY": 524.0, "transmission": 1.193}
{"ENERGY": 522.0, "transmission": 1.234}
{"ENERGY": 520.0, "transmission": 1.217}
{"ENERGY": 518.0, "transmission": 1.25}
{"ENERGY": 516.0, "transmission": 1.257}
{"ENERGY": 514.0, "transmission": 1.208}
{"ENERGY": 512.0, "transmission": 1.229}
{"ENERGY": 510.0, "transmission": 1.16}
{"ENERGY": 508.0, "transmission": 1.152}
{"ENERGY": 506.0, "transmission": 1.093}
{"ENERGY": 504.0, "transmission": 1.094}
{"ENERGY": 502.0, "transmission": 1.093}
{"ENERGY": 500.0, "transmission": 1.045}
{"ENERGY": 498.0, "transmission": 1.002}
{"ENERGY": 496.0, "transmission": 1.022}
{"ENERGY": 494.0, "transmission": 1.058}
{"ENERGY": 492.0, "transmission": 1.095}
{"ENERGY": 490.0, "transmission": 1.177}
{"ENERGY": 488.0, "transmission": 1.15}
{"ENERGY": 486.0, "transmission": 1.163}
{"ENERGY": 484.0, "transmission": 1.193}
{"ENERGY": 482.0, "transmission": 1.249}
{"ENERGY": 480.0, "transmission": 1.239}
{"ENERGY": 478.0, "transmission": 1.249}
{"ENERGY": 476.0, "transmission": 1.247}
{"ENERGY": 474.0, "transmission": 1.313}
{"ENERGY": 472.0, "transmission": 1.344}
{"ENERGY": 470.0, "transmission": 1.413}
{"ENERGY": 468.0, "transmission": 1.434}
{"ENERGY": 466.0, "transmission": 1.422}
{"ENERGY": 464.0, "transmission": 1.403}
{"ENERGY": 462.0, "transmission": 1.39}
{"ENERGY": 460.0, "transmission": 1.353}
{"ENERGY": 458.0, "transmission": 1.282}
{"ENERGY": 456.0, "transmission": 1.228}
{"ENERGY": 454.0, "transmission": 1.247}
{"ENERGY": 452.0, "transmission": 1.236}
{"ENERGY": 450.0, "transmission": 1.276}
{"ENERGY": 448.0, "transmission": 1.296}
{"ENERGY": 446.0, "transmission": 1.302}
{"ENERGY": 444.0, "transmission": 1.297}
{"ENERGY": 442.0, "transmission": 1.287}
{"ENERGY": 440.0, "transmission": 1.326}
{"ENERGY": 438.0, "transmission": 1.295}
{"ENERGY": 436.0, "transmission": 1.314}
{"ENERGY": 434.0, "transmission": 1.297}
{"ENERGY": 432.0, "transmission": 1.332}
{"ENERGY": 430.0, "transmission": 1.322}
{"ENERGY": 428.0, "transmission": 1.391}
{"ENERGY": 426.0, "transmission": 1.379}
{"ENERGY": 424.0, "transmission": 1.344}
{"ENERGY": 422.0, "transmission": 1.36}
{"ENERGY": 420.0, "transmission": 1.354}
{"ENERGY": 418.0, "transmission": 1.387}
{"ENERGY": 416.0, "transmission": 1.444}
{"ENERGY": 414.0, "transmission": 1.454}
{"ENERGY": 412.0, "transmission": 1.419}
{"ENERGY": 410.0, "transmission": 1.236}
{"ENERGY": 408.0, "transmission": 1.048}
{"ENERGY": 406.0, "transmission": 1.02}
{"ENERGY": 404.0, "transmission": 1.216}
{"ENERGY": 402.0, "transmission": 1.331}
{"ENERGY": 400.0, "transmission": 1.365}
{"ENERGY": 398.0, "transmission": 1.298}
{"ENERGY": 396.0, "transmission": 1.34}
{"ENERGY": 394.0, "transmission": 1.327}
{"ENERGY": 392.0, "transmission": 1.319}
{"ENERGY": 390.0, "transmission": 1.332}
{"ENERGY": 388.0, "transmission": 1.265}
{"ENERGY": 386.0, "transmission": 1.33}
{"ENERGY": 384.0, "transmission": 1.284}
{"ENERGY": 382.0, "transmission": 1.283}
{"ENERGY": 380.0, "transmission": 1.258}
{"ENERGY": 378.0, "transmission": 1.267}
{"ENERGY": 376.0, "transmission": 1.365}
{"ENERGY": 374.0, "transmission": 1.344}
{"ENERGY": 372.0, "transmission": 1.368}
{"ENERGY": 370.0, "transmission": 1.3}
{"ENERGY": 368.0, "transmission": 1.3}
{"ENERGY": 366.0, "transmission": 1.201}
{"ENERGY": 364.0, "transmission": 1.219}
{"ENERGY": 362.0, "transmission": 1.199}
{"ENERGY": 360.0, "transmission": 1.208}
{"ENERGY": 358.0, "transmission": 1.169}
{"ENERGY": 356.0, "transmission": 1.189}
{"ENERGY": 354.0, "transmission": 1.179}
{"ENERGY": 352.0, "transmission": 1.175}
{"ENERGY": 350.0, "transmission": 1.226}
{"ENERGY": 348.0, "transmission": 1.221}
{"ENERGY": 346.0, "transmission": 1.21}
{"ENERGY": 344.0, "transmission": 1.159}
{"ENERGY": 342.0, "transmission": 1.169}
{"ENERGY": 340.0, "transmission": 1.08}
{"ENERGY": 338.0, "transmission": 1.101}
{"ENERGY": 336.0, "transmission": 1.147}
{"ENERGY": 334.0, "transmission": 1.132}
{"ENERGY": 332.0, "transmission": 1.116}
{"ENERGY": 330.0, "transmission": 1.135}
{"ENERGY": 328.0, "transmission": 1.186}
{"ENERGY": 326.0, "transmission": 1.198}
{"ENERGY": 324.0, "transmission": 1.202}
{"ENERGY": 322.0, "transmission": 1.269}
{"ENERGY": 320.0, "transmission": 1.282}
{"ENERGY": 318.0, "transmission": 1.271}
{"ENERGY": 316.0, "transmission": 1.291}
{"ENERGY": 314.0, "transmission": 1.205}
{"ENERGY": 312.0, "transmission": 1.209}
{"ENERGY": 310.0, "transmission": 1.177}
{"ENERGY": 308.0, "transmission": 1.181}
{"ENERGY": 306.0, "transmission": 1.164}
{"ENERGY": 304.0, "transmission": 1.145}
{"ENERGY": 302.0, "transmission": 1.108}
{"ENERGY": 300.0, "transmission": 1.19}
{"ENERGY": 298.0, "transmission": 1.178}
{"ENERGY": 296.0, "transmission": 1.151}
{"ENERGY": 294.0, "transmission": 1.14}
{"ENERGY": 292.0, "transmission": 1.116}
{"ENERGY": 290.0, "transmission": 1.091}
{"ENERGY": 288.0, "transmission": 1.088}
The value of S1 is -4.8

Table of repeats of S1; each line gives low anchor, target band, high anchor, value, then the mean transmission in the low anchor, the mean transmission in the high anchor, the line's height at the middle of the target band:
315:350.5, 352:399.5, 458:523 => -3.1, 1.19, 1.22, 1.2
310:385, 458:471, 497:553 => -2.5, 1.22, 1.15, 1.17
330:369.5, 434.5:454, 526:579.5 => -2.9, 1.18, 1.06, 1.12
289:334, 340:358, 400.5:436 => 0.6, 1.18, 1.31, 1.23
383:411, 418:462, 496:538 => -3.0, 1.27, 1.17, 1.23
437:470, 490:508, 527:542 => 2.5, 1.32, 1.19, 1.25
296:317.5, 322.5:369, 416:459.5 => 1.7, 1.19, 1.32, 1.22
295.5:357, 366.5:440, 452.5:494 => -4.9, 1.18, 1.27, 1.23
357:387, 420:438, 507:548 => -1.5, 1.27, 1.18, 1.24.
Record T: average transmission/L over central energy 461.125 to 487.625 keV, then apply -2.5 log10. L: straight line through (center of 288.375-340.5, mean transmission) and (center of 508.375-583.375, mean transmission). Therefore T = -0.18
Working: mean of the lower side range 1.17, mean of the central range 1.31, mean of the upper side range 1.08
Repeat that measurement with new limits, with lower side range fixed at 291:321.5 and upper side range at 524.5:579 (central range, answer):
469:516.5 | -0.08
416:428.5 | -0.21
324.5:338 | 0.02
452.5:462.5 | -0.17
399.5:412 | -0.07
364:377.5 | -0.13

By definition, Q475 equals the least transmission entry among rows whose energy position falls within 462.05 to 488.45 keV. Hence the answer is 1.15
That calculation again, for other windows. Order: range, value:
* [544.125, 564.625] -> 0.9666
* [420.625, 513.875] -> 1.002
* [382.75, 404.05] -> 1.216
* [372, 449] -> 1.02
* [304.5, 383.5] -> 1.08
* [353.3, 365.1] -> 1.169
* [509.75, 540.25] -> 1.136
